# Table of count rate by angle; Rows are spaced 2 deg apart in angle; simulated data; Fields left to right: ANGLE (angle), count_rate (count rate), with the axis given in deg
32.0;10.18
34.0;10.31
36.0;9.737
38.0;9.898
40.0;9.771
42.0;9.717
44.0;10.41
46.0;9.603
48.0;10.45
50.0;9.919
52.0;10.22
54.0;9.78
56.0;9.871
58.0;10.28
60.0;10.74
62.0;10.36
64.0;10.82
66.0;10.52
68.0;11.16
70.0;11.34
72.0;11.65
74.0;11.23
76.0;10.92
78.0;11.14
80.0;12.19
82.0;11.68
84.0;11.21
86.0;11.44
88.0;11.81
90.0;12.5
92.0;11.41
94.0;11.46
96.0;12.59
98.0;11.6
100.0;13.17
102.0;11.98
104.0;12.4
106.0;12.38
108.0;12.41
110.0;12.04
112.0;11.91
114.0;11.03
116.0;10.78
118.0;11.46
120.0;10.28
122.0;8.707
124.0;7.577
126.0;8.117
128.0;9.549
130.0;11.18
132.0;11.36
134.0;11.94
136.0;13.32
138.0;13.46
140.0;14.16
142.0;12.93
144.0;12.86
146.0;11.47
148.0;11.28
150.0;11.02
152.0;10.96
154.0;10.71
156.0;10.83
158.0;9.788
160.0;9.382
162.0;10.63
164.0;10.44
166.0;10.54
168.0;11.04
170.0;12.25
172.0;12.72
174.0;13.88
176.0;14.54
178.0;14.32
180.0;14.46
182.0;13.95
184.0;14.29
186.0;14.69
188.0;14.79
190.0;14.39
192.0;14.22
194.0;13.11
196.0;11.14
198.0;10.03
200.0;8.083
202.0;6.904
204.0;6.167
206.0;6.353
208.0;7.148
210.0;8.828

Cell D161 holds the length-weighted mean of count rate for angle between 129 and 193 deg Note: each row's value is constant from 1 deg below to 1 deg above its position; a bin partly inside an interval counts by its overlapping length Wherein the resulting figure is 12.4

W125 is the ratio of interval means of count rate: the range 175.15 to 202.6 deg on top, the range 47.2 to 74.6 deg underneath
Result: 1.21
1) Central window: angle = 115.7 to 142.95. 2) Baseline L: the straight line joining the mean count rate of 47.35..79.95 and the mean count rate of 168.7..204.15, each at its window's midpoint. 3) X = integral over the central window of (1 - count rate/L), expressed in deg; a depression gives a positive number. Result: 1.5 deg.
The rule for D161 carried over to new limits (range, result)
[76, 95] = 11.6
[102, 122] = 11.5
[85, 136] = 11.3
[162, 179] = 12.4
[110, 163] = 11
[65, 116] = 11.7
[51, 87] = 10.9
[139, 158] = 11.7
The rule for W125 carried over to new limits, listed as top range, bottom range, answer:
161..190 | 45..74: 1.25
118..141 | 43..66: 1.07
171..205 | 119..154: 1.11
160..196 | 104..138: 1.18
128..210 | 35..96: 1.07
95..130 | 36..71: 1.08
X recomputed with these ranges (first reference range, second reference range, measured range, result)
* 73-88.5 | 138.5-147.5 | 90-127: 2.5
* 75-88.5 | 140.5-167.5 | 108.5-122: 0.2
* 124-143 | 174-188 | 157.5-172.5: 2.9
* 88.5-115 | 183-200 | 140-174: 3.5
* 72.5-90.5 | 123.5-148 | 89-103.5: -0.7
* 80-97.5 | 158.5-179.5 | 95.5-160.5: 2.8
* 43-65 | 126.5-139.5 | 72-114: -3.3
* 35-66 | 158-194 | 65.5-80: -0.8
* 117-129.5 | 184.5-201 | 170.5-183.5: -2.2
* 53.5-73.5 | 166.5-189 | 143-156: 1.6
